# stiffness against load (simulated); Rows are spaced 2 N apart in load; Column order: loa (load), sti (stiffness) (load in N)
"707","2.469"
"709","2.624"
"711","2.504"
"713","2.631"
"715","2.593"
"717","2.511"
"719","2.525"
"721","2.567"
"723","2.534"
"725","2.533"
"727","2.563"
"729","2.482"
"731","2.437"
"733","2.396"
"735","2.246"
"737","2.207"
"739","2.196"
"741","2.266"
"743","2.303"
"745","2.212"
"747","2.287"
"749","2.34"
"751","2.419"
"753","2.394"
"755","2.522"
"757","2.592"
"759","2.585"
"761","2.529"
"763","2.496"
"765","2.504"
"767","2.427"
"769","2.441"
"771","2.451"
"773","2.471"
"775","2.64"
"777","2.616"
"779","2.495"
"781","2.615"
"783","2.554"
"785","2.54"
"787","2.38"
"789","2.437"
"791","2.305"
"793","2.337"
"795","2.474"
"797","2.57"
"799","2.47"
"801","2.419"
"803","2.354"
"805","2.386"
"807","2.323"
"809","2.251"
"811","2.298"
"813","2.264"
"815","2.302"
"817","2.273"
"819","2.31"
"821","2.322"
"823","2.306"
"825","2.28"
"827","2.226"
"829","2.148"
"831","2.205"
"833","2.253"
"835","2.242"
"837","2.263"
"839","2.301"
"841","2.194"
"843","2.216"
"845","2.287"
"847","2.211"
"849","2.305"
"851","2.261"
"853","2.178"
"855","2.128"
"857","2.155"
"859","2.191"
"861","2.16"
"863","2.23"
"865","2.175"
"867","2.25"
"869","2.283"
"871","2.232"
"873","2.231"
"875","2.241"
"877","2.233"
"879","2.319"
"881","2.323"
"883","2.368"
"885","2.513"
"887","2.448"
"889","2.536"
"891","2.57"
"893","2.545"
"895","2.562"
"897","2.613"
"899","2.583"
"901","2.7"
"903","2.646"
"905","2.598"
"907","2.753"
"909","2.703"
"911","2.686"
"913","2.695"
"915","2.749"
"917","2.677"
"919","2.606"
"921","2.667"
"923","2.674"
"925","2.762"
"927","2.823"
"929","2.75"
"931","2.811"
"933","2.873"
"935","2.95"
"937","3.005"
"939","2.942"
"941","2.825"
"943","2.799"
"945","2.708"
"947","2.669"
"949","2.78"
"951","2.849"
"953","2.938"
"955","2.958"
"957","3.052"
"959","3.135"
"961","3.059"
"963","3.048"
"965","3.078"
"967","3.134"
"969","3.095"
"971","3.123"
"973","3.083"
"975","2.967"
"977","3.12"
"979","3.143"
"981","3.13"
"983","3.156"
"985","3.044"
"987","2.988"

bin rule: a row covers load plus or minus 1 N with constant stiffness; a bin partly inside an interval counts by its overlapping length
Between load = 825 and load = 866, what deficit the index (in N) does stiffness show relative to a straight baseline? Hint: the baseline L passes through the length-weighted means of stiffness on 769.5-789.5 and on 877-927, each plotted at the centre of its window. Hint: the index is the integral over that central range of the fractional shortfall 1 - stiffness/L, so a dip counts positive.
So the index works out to 5.47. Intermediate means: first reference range 2.52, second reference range 2.59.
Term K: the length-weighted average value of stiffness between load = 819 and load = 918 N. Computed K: 2.37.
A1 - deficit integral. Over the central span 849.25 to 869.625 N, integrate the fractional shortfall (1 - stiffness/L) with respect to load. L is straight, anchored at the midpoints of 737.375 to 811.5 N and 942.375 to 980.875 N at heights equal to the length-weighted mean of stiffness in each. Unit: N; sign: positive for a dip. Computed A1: 3.6 N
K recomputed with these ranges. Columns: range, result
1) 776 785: 2.57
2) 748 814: 2.45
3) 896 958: 2.77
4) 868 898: 2.4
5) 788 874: 2.28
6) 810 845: 2.26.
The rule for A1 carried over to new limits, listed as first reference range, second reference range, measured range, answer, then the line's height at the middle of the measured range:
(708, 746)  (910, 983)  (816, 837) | 3.11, 2.65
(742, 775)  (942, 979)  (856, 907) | 6.95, 2.77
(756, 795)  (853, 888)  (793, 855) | 2.13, 2.38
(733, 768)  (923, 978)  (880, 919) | 2.80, 2.79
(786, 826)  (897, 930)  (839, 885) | 5.20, 2.53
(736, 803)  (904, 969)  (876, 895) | 1.97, 2.72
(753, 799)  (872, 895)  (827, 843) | 1.41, 2.44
